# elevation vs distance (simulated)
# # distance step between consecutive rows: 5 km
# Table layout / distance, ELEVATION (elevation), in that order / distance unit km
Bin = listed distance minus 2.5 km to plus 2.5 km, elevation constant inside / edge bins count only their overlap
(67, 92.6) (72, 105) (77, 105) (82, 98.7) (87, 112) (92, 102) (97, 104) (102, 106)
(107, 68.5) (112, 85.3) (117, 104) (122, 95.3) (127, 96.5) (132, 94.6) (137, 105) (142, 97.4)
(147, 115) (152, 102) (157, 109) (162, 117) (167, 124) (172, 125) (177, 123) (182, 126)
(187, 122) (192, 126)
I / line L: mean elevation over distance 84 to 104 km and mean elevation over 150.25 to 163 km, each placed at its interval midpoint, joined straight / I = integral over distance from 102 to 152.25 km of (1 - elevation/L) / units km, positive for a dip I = 5.1 km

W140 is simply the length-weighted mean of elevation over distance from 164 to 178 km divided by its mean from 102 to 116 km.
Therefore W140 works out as 1.5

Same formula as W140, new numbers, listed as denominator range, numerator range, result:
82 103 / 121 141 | 0.93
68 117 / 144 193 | 1.20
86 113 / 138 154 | 1.09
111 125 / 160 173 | 1.27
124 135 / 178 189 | 1.29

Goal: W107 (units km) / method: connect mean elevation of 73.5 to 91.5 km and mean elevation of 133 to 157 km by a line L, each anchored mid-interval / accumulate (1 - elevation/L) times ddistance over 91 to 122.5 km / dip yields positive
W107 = 3.04 km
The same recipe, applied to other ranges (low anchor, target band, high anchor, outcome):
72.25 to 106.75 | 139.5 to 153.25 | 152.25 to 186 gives 1.1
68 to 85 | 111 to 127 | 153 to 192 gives 2.1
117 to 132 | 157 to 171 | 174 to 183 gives -0.2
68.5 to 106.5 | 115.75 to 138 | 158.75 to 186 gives 2.7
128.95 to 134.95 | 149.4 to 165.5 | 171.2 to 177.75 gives 0.4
